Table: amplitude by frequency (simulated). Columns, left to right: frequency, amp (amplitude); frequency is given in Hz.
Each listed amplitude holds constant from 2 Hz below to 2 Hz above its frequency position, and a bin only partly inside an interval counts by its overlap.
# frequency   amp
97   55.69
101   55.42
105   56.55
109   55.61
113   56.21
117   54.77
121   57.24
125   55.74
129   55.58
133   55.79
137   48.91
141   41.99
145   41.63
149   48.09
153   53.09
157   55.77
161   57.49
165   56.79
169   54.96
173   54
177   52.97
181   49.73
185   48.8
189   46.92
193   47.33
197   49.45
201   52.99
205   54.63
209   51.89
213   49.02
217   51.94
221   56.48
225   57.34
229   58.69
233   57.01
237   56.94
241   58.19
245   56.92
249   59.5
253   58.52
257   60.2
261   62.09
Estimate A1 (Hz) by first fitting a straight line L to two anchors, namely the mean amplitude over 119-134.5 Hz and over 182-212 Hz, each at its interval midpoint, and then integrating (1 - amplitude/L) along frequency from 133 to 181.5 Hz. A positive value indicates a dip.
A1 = 1.8 Hz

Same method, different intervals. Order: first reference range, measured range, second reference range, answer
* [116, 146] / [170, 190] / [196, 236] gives 0.8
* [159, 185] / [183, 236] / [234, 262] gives 3.5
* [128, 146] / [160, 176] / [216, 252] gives -1.3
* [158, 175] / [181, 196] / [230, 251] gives 2.2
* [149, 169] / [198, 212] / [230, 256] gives 1.0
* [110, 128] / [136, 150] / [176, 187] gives 2.4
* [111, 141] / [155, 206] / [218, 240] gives 3.0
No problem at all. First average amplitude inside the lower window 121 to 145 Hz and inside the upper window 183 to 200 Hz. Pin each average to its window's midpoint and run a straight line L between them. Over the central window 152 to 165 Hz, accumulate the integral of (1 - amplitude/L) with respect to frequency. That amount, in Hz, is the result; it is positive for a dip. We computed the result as -1.5 Hz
